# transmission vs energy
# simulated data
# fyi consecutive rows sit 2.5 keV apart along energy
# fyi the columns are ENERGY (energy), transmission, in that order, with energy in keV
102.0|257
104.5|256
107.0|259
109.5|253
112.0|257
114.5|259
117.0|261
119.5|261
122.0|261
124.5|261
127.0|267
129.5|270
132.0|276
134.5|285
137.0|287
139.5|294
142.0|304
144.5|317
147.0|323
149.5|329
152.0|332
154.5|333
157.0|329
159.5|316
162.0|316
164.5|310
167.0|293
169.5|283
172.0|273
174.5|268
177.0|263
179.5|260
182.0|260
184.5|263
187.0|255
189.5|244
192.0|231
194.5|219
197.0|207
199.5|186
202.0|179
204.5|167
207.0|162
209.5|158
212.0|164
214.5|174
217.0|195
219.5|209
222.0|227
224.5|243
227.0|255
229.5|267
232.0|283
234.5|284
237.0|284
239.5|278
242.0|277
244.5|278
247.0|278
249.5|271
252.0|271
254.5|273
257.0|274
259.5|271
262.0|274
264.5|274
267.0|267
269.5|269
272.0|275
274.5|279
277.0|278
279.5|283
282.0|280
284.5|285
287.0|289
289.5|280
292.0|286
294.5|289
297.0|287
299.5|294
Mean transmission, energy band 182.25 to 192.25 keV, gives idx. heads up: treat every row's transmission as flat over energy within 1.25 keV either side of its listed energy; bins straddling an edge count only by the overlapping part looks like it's 251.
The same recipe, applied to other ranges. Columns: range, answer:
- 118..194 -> 285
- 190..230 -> 202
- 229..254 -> 277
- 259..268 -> 272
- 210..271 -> 255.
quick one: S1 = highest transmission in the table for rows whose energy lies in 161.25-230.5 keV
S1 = 316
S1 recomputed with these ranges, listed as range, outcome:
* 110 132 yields 276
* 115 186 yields 333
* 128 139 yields 287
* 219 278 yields 284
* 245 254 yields 278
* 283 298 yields 289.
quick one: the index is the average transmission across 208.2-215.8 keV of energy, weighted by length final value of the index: 166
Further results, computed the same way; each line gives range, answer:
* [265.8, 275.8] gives 273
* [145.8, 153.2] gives 328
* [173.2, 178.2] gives 266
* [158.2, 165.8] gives 314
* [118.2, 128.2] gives 262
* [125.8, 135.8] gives 275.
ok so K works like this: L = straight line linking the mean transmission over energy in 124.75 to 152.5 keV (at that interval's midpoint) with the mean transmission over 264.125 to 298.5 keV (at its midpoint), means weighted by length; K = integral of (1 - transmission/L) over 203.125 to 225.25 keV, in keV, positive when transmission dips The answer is 7.7 keV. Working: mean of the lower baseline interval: 296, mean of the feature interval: 187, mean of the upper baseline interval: 280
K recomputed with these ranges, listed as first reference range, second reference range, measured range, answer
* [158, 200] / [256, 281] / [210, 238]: 3.81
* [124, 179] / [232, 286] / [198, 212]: 5.68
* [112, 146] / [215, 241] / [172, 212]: 6.03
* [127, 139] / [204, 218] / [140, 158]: -4.66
